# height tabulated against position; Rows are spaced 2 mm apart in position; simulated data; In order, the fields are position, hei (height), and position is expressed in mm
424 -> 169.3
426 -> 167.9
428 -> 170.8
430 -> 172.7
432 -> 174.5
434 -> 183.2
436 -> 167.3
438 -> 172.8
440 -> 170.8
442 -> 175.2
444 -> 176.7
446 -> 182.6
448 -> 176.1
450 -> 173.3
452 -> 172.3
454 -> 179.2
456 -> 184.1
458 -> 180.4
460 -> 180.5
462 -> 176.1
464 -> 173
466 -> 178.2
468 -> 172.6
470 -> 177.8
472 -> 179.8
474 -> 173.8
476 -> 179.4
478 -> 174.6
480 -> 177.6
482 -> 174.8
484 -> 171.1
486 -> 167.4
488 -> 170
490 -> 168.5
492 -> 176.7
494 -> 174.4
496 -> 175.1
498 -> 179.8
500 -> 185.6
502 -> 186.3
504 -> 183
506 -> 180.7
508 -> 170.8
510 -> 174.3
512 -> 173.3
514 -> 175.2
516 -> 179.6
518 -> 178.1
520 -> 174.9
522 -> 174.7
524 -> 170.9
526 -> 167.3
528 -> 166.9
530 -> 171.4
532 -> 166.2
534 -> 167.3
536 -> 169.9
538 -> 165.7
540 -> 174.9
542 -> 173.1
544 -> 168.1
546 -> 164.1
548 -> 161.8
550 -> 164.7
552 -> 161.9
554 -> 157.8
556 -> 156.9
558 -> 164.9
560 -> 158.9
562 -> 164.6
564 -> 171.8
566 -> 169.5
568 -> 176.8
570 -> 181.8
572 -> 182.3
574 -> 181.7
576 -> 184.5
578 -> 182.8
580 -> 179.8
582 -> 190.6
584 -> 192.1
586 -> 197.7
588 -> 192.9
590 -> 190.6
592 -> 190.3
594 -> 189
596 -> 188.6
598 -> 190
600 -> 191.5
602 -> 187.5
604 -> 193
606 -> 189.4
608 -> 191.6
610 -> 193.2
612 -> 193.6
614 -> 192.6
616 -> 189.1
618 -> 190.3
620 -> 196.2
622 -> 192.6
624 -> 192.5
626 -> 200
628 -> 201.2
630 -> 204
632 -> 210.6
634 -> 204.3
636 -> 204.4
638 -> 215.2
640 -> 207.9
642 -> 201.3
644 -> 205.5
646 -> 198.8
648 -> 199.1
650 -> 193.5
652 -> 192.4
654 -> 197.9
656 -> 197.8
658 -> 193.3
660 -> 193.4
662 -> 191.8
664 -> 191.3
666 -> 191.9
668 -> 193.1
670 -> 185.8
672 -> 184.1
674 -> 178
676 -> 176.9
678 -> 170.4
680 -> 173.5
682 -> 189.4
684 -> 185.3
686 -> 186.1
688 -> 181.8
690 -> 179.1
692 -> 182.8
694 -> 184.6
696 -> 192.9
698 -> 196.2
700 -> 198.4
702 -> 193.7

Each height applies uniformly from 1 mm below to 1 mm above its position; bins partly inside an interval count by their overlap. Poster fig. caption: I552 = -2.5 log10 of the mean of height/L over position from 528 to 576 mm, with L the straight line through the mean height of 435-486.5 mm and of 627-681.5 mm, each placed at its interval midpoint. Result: 0.097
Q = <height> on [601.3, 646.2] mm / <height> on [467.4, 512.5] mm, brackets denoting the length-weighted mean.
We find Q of 1.13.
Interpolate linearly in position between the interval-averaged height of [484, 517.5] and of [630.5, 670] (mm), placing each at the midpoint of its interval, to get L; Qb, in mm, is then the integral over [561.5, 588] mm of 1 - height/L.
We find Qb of 0.8 mm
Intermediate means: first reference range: 176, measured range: 182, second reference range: 199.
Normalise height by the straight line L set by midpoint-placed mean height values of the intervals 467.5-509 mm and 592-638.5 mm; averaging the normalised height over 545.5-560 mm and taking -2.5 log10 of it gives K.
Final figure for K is 0.153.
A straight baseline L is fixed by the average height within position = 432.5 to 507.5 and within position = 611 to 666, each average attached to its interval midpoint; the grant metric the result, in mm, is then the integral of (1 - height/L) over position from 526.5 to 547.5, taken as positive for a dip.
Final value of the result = 1.87 mm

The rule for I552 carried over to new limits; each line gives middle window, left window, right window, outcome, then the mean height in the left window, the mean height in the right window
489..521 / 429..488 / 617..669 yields 0.03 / 176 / 198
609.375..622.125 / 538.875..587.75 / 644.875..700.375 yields -0.07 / 174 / 188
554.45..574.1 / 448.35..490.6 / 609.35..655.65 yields 0.12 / 176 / 199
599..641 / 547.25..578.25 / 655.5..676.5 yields -0.10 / 170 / 189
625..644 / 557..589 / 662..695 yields -0.13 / 180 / 184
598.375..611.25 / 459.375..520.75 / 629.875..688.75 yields -0.02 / 176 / 193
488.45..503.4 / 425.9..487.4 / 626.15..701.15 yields 0.01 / 175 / 193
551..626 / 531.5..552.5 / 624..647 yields 0.01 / 167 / 204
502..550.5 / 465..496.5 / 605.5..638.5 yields 0.06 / 174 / 198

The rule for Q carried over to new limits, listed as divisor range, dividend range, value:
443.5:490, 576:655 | 1.11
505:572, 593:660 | 1.16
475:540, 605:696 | 1.11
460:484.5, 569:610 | 1.07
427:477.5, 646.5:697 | 1.07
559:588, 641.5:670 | 1.08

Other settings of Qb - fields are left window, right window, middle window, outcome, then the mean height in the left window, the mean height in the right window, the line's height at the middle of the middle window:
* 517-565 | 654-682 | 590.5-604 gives -1.06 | 167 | 187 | 176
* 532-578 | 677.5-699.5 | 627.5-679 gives -4.30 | 169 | 184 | 181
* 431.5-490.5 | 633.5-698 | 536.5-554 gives 1.51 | 176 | 191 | 182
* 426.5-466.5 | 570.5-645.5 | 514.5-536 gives 1.51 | 176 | 194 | 185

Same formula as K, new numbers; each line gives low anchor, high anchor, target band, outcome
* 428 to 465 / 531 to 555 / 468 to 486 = -0.02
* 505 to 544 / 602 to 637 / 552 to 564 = 0.12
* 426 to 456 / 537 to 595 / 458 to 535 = 0.00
